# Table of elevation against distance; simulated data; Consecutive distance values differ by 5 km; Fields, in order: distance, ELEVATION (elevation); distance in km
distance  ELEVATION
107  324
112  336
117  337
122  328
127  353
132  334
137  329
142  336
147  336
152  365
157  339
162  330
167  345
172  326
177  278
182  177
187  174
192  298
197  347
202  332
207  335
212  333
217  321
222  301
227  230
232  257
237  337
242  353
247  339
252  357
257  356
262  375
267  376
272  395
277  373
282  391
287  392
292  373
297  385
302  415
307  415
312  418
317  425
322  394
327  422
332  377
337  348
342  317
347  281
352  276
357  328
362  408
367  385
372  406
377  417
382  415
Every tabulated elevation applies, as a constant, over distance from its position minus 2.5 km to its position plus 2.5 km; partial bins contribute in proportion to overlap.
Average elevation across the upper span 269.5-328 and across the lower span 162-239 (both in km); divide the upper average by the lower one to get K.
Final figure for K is 1.36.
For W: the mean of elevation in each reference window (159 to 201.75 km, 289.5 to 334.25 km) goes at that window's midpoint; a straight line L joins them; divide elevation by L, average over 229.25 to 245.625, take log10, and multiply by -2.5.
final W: 0.07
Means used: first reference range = 288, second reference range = 403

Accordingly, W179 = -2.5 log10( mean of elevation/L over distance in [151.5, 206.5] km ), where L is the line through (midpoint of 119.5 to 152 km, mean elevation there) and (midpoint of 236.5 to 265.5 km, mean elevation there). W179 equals 0.150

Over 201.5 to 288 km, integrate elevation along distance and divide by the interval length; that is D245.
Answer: 341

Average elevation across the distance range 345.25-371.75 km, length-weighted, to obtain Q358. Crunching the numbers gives 343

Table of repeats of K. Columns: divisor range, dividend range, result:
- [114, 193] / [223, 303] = 1.14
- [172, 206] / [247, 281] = 1.35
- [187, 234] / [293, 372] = 1.25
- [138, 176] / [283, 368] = 1.11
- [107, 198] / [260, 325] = 1.25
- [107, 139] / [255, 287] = 1.13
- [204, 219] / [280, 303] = 1.18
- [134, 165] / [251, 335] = 1.15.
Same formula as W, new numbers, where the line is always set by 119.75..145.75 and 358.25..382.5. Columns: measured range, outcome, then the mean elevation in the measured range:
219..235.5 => 0.32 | 269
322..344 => 0.06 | 370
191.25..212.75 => 0.08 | 331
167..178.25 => 0.11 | 314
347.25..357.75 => 0.33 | 293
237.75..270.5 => 0.03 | 359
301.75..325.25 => -0.08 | 414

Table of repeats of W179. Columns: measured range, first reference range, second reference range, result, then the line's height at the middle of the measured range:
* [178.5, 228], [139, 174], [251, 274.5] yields 0.23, 354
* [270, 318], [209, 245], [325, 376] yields -0.19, 333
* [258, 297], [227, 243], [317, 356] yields -0.19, 320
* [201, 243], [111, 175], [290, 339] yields 0.18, 365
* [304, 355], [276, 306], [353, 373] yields 0.04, 380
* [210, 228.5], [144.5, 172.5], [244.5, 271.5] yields 0.19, 355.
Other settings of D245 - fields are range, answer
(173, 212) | 283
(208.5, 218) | 329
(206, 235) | 295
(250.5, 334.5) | 391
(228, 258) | 327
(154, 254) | 305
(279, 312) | 397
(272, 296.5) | 384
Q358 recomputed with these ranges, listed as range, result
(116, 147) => 336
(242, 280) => 367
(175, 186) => 218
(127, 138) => 337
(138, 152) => 340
